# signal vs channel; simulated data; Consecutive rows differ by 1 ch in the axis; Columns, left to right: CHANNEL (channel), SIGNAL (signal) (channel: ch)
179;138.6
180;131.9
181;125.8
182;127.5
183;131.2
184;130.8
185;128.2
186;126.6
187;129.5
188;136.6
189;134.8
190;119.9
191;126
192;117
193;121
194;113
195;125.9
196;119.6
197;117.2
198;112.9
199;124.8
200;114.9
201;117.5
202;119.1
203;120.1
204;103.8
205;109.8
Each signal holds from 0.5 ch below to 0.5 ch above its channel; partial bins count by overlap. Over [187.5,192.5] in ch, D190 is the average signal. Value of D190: 127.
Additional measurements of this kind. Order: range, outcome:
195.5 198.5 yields 117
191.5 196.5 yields 119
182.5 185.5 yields 130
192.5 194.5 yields 117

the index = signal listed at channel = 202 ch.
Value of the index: 119.1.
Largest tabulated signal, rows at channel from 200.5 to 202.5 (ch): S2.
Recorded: 119.1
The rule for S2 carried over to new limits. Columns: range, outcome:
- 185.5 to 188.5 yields 136.6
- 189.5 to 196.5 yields 126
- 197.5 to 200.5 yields 124.8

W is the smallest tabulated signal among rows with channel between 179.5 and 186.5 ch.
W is 125.8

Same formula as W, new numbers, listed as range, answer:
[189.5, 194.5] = 113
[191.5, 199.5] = 112.9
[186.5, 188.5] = 129.5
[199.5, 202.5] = 114.9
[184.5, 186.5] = 126.6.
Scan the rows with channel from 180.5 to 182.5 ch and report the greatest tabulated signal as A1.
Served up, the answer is 127.5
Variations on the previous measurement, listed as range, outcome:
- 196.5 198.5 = 117.2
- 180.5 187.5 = 131.2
